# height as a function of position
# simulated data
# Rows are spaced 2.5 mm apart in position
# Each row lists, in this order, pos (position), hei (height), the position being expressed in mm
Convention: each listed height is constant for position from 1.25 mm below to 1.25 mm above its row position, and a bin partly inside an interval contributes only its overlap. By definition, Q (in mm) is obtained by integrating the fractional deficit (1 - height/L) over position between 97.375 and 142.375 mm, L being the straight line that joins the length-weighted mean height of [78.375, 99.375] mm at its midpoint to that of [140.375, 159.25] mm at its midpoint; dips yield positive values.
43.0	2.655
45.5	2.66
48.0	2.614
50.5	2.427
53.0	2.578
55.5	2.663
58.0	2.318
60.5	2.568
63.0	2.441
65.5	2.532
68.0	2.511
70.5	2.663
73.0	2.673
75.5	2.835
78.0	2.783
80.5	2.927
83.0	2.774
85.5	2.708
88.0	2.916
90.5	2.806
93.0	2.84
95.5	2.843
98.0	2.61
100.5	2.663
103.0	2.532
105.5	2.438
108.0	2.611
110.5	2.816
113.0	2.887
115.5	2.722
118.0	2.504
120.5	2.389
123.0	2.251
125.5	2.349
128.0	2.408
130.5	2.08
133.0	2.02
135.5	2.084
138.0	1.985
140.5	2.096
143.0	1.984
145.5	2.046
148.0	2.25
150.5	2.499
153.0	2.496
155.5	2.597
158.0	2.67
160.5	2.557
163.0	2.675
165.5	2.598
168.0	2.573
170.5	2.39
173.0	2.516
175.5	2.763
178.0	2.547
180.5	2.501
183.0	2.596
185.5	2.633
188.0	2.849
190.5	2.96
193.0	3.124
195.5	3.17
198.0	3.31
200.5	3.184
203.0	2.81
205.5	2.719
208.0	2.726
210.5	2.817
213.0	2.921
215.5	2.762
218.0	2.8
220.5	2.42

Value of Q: 3.0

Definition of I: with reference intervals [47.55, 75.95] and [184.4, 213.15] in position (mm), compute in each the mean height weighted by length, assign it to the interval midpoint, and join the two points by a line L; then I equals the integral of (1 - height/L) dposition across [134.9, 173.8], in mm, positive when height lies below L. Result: 6.0 mm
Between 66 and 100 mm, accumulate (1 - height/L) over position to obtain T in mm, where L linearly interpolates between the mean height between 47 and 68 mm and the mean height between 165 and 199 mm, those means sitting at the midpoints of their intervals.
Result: -2.5 mm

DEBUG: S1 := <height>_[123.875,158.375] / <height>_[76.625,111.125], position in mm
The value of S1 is 0.8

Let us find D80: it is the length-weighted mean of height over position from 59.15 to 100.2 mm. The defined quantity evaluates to 2.71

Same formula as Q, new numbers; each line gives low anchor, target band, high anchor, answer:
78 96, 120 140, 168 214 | 4.5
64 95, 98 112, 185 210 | 0.9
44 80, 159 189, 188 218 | 2.9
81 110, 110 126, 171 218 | 1.0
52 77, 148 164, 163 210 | 1.0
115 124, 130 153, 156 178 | 3.5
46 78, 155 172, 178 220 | 1.2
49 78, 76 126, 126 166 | -4.5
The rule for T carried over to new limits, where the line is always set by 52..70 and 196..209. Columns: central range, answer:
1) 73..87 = -1.2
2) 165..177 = 1.3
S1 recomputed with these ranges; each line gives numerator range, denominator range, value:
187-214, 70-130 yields 1.12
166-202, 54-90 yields 1.05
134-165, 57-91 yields 0.87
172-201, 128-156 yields 1.30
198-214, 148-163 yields 1.14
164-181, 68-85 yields 0.93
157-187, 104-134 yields 1.05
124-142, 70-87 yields 0.77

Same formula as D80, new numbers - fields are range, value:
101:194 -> 2.49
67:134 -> 2.62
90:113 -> 2.69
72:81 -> 2.8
